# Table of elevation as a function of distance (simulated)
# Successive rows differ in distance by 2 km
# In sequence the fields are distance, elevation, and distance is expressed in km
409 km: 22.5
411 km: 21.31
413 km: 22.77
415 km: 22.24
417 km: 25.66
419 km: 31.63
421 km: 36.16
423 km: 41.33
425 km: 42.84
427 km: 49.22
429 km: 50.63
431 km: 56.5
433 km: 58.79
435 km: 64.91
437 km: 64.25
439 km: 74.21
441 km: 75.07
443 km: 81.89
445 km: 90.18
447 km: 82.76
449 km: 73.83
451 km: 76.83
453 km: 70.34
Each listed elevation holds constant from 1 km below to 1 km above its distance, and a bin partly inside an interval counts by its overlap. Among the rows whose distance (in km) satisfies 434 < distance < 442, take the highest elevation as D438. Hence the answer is 75.07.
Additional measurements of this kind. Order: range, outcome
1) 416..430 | 50.63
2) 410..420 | 31.63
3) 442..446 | 90.18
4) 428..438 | 64.91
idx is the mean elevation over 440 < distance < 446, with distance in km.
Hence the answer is 82.4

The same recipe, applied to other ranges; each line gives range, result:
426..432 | 52.1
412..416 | 22.5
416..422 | 31.1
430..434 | 57.6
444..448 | 86.5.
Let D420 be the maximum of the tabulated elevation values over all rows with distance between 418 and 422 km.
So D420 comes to 36.16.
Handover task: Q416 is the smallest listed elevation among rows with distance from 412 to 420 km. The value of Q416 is 22.24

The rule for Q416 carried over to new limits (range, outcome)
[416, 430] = 25.66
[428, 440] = 50.63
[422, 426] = 41.33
